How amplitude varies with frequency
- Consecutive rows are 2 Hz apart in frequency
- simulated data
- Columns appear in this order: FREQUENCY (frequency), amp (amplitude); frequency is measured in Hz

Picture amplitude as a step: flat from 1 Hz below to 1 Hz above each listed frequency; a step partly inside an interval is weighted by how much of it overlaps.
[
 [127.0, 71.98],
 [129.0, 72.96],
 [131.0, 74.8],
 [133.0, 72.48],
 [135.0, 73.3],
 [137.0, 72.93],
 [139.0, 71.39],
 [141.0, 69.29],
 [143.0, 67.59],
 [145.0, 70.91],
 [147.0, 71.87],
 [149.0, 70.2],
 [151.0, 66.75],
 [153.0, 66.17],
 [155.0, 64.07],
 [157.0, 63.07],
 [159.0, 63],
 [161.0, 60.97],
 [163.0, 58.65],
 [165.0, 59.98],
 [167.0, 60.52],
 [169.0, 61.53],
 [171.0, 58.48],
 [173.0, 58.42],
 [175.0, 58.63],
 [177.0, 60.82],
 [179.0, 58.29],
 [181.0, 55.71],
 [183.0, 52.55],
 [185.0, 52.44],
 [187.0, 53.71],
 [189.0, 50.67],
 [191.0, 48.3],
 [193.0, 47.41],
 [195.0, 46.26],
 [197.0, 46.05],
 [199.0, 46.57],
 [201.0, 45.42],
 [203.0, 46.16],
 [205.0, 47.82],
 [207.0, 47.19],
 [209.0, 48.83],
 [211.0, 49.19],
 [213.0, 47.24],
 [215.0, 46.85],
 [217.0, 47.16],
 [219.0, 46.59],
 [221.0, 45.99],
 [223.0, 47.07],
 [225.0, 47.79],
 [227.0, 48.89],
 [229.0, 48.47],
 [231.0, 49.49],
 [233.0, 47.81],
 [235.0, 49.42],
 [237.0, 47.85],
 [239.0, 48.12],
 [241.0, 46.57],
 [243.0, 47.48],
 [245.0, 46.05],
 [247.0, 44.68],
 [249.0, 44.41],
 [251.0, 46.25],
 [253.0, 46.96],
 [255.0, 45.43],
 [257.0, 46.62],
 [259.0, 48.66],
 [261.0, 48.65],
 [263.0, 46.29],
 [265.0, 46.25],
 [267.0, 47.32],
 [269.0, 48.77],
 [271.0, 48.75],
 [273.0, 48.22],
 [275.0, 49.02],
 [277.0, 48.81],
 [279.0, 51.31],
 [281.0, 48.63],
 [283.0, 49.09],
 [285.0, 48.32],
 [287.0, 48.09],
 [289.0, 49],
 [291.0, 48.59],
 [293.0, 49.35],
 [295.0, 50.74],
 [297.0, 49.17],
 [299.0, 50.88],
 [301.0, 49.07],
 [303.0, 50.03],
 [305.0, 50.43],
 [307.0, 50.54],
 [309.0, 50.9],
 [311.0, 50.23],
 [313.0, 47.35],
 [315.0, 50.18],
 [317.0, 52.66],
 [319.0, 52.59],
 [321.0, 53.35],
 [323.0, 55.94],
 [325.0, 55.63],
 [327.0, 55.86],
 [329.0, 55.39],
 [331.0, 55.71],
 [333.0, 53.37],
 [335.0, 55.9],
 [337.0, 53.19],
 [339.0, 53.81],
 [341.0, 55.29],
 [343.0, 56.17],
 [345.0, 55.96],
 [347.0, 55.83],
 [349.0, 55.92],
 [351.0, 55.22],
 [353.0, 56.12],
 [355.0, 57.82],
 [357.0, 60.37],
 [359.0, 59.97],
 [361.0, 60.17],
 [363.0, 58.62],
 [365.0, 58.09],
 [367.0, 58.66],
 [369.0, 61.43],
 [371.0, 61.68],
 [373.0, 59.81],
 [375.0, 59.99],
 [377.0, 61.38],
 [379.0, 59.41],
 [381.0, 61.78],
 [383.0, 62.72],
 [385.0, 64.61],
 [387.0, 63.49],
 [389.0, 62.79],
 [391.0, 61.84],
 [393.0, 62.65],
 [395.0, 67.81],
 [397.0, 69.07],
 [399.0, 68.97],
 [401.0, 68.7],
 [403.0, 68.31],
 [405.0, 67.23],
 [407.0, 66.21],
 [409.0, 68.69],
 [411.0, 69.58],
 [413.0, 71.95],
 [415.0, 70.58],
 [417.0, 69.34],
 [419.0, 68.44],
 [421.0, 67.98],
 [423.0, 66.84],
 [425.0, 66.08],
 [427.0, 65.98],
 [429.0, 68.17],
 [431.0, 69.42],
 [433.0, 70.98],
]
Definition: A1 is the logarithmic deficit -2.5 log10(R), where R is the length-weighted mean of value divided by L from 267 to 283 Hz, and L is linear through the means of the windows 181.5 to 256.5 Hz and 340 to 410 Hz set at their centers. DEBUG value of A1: 0.08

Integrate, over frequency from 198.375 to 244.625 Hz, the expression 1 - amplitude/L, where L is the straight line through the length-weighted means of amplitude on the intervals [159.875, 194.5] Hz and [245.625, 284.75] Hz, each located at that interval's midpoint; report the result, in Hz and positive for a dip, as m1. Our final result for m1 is 3.8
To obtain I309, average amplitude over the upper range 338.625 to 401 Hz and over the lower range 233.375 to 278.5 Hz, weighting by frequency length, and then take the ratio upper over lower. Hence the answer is 1.3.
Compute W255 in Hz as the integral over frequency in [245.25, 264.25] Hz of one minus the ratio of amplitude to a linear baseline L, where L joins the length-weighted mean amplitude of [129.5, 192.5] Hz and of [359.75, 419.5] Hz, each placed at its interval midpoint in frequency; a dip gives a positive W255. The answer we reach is 5.10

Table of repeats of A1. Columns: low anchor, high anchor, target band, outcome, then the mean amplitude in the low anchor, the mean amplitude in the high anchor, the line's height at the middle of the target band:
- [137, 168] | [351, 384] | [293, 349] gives 0.16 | 65.9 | 59.7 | 61.1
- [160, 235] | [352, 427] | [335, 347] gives 0.11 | 51.4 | 64.1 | 60.9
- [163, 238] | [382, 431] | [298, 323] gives 0.17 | 51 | 67.1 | 59.6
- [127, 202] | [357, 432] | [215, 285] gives 0.29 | 61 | 64.8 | 62.4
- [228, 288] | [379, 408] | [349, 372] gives 0.04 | 47.7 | 65.2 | 61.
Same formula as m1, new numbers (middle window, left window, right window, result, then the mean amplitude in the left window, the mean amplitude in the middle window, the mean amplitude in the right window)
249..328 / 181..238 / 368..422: 8.7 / 48.3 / 49.5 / 65.4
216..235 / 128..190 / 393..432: 5.0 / 63.6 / 47.8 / 68.2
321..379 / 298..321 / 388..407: 0.6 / 50.6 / 57.2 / 66.4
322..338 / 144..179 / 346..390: 1.4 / 63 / 55.1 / 59.8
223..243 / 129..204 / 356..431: 4.4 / 60.3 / 48.2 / 64.6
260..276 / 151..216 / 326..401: 2.5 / 54.3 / 47.9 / 59.5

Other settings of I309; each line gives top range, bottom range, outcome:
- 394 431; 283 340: 1.32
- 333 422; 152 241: 1.19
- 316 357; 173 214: 1.09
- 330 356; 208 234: 1.16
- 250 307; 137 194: 0.80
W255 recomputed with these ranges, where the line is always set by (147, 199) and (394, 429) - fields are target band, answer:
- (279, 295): 3.5 Hz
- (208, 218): 2.0 Hz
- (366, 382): 1.5 Hz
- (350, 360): 1.2 Hz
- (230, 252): 4.9 Hz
